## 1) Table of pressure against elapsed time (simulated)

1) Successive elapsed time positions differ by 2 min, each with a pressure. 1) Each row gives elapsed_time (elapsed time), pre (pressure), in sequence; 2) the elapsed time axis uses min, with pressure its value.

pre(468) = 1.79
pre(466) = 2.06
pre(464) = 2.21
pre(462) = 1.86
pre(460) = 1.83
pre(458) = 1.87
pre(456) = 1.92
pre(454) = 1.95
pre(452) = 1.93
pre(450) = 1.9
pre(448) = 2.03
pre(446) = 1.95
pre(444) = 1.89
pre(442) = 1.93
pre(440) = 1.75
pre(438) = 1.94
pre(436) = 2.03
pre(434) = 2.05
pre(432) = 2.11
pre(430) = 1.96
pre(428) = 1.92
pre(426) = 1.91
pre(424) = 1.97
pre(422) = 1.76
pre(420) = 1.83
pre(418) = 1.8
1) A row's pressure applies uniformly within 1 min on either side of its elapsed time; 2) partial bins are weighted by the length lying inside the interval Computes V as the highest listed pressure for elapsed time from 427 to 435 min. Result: 2.11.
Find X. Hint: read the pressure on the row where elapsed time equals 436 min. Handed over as 2.03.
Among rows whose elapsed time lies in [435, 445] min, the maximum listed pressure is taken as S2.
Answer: 2.03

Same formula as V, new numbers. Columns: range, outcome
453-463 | 1.95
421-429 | 1.97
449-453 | 1.93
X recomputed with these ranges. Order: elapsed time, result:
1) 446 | 1.95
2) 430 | 1.96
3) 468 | 1.79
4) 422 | 1.76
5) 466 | 2.06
